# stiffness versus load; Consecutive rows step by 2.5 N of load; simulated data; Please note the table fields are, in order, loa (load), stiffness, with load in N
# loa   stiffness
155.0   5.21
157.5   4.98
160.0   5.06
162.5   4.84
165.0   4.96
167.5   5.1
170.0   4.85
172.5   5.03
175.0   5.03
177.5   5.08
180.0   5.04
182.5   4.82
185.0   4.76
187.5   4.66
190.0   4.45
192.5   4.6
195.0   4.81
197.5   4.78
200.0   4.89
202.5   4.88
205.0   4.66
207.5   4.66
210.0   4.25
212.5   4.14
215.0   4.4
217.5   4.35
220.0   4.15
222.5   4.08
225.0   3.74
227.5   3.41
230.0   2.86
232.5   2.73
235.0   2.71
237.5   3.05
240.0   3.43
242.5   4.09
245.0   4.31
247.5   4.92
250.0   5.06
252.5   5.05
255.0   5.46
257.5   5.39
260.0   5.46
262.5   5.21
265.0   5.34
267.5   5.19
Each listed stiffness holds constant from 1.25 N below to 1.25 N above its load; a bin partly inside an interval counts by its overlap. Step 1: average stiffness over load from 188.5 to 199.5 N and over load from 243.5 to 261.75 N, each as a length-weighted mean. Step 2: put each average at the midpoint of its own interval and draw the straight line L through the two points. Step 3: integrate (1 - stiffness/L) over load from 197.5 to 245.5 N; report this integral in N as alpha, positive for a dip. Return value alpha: 8.9 N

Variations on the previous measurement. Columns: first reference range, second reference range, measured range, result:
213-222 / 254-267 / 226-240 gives 4.96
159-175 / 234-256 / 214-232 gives 2.62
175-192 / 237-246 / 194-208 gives -0.92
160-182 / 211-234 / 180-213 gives -2.24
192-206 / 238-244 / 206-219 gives 0.20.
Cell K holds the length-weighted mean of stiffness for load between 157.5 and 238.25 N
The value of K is 4.42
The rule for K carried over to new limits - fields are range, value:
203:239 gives 3.82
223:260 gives 4.07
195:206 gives 4.81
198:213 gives 4.61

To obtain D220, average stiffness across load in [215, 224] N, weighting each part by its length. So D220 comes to 4.21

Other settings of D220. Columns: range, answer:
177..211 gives 4.73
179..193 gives 4.72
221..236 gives 3.28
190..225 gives 4.48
